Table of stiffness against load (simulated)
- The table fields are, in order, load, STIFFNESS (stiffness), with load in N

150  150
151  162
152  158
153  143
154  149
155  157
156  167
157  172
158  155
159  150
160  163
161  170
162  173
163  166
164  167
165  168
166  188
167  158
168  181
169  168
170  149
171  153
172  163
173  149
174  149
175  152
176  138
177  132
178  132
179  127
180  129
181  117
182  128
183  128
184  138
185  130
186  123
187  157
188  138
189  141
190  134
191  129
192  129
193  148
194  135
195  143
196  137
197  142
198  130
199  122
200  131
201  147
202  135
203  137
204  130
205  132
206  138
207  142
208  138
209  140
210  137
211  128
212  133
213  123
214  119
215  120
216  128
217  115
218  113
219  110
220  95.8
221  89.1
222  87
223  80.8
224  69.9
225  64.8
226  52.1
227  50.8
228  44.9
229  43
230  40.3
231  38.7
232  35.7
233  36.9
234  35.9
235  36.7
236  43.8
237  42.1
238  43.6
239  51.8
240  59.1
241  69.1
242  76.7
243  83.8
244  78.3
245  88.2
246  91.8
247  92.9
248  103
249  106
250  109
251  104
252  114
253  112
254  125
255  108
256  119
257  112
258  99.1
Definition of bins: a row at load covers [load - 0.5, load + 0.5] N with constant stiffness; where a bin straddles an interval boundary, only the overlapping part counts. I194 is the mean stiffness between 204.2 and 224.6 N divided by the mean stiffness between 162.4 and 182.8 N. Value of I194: 0.8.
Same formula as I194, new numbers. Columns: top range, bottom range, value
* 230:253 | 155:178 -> 0.44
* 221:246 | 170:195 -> 0.42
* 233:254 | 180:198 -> 0.57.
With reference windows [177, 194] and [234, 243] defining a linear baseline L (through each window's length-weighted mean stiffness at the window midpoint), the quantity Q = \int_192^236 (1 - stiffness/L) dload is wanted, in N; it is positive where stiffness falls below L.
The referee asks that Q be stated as -4.4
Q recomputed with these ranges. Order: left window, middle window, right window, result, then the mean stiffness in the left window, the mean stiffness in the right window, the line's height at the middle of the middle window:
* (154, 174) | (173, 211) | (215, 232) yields -4.8 N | 163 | 76.5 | 122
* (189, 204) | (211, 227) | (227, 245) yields -1.8 N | 136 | 51.7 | 87.8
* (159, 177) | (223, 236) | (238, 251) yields 6.8 N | 161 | 83.3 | 98.6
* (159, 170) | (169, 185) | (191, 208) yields 1.8 N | 168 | 136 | 157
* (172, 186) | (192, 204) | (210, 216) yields -0.6 N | 135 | 126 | 130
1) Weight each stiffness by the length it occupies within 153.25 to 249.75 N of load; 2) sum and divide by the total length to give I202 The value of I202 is 118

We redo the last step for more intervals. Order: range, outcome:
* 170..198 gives 138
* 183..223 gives 129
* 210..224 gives 110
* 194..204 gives 136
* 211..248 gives 75.7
